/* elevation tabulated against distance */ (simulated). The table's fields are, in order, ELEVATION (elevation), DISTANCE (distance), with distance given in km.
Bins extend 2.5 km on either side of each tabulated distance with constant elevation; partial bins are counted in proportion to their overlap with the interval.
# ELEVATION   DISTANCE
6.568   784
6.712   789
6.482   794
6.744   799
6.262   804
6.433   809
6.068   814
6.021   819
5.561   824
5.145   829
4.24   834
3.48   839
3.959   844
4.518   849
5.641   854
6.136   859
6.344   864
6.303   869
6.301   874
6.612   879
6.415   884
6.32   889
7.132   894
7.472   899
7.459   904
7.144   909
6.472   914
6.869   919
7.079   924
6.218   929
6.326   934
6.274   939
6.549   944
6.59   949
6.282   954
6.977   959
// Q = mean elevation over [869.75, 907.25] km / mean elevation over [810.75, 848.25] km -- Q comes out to 1.38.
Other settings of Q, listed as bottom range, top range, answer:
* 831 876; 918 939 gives 1.26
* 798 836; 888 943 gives 1.17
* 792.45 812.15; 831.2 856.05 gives 0.67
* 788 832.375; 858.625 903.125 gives 1.08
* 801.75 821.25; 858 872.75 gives 1.01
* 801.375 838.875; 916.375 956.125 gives 1.18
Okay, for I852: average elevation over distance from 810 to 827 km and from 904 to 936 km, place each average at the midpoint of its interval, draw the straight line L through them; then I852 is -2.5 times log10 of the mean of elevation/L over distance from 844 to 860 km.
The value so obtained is 0.20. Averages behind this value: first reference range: 5.91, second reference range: 6.75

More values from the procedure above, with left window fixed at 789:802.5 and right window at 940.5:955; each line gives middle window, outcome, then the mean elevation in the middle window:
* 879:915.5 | -0.06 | 6.91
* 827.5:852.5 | 0.46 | 4.29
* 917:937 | -0.02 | 6.61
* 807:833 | 0.15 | 5.74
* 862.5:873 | 0.04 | 6.32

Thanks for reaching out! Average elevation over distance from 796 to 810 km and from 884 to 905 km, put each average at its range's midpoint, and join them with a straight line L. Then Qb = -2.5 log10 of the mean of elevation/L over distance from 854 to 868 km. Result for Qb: 0.112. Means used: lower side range 6.48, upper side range 6.99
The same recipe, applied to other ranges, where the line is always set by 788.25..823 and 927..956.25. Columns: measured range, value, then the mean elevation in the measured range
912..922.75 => -0.06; 6.73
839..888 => 0.12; 5.7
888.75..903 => -0.12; 7.13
